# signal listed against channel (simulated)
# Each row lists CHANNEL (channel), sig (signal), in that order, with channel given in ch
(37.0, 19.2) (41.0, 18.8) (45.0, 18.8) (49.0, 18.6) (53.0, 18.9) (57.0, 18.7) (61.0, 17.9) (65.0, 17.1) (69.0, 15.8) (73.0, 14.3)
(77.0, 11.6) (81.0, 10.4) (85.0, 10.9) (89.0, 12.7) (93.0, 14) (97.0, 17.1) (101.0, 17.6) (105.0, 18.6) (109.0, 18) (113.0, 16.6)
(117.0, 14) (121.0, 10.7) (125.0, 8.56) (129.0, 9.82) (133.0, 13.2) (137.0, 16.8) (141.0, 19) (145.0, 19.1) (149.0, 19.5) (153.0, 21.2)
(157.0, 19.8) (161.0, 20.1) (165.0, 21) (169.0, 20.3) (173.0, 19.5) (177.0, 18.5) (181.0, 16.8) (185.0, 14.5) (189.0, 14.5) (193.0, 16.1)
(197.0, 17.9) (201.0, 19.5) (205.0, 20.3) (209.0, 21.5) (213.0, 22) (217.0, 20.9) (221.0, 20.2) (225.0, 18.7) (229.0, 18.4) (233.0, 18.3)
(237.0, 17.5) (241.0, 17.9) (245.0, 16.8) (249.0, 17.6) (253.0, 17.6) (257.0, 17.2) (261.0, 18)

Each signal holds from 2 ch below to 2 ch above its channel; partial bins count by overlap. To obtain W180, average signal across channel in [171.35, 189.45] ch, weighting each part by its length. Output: 16.9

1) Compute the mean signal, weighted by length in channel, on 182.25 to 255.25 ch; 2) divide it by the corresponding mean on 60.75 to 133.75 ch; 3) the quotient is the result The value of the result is 1.30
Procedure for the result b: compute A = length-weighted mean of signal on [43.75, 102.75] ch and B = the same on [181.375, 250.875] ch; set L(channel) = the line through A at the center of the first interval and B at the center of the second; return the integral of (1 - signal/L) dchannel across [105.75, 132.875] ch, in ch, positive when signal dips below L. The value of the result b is 5.3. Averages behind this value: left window 15.6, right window 18.4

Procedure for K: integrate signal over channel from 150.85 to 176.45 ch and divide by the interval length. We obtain 20.2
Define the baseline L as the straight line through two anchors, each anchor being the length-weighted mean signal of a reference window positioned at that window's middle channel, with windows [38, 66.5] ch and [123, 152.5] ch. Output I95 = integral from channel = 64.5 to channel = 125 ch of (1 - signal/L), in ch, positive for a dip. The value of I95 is 9.2 ch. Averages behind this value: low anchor 18.5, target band 14.4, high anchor 15.4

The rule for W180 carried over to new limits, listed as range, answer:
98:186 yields 17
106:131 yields 13.2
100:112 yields 18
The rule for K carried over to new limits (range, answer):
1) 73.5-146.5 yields 14.3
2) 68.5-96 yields 12.8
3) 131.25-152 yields 17.7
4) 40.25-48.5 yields 18.8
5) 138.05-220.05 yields 19.1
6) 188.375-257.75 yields 18.6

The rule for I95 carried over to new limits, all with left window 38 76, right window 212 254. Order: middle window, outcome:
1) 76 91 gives 5.4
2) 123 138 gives 5.2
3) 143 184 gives -2.8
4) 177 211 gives 1.4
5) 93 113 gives 0.6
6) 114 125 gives 3.6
